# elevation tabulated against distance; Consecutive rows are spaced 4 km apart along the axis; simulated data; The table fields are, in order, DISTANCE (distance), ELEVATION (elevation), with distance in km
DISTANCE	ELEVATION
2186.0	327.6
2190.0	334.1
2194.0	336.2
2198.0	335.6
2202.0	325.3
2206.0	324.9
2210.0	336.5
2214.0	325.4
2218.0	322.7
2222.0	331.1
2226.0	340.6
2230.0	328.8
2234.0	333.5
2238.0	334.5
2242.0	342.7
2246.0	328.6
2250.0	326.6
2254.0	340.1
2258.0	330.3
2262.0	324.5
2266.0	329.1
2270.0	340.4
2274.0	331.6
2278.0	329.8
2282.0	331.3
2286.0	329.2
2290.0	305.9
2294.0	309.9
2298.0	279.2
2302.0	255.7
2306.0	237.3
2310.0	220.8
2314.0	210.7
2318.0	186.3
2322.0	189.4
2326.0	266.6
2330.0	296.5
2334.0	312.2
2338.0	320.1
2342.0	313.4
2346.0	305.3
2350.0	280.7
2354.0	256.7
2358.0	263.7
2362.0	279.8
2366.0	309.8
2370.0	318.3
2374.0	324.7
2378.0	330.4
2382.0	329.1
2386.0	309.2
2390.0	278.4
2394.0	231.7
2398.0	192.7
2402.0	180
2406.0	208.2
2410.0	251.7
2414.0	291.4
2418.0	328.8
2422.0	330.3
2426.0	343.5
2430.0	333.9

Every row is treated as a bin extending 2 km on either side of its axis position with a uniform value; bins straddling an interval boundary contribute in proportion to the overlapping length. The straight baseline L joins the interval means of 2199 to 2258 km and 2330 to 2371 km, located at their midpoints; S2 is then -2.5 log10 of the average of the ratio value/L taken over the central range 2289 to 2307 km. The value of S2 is 0.12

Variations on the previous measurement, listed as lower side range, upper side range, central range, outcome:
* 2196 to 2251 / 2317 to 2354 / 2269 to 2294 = -0.08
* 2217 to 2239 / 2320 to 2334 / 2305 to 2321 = 0.27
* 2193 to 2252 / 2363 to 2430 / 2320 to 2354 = 0.07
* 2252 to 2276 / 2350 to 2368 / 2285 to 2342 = 0.14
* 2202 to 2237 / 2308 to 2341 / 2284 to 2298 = -0.12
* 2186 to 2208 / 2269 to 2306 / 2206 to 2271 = -0.04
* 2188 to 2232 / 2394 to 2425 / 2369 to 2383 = -0.21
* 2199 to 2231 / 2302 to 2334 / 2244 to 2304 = -0.16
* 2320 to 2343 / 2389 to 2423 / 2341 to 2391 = -0.12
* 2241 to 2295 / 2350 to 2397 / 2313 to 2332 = 0.32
